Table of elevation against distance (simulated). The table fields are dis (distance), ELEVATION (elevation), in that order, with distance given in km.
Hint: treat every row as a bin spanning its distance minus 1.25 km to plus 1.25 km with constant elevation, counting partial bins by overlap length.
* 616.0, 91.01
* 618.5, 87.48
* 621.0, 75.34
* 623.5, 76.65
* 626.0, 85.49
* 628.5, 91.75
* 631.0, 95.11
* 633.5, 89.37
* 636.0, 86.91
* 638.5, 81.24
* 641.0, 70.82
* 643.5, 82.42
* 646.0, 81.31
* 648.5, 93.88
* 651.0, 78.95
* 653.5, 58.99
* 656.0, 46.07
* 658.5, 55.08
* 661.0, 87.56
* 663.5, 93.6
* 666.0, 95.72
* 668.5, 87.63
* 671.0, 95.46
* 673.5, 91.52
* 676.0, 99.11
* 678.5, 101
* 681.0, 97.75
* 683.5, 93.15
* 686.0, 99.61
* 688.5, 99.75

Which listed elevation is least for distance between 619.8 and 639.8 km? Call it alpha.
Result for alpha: 75.34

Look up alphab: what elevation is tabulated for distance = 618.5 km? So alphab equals 87.48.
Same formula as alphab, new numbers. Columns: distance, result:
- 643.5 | 82.42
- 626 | 85.49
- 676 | 99.11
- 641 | 70.82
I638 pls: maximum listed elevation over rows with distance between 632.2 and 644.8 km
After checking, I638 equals 89.37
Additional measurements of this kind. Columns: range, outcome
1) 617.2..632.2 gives 95.11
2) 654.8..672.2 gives 95.72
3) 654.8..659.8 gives 55.08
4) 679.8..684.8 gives 97.75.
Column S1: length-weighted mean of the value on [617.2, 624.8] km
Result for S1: 79.9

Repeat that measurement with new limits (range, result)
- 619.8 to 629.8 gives 82.4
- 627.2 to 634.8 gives 92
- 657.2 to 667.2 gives 82.7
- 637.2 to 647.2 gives 79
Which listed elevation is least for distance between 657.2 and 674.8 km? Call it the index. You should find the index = 55.08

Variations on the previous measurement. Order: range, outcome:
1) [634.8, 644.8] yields 70.82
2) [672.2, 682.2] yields 91.52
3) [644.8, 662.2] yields 46.07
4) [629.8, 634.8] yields 89.37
